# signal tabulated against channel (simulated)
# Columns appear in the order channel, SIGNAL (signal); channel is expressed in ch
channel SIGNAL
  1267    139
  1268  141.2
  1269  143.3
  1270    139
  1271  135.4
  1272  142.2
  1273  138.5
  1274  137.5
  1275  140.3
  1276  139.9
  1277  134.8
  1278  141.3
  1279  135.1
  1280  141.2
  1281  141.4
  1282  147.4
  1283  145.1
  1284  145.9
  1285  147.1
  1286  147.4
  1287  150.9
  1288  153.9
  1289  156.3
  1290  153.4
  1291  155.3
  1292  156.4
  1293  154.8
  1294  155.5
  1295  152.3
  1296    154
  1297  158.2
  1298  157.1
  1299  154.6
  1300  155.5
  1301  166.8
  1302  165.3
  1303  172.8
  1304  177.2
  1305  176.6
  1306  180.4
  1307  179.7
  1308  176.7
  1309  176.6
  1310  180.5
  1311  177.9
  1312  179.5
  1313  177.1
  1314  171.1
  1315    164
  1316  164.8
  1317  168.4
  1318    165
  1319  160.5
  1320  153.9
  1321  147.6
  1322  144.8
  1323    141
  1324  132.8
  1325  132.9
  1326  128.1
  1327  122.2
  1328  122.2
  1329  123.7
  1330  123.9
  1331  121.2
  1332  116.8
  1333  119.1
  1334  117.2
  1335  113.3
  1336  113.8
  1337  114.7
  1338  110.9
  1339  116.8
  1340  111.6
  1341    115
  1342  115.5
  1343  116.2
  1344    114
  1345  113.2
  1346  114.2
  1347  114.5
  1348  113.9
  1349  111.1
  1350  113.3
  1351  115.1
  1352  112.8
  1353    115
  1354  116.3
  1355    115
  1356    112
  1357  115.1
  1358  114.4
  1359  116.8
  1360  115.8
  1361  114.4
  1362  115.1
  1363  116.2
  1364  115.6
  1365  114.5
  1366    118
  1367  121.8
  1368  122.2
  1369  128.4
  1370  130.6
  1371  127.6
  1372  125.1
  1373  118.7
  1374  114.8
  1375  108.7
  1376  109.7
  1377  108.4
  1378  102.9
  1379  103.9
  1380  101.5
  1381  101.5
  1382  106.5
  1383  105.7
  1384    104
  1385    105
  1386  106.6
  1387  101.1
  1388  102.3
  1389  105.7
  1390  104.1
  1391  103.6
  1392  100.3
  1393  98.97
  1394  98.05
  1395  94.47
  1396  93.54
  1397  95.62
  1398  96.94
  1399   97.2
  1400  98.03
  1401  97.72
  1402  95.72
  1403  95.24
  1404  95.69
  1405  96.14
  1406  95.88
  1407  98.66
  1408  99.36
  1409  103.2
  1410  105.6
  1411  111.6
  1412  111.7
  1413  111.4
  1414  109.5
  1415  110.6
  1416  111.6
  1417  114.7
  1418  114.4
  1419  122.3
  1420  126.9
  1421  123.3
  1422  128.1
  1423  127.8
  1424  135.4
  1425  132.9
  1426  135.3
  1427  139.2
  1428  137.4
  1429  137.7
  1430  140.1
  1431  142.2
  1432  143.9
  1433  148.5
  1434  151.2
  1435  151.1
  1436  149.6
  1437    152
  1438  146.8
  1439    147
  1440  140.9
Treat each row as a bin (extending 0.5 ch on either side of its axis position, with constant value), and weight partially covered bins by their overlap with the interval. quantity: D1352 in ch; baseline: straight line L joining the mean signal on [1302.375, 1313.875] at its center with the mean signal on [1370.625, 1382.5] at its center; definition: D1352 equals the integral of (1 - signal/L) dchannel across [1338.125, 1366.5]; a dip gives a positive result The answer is 4.1 ch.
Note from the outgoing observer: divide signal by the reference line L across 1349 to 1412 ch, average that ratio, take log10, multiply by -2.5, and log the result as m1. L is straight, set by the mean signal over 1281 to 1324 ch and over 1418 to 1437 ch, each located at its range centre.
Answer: 0.33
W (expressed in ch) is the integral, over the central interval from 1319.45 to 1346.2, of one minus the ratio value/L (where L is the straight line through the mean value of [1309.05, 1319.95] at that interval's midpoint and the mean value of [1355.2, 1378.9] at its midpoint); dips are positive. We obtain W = 5.1 ch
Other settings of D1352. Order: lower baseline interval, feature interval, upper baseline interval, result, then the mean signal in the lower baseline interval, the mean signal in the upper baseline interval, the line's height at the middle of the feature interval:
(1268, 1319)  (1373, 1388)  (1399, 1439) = 3.0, 157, 122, 132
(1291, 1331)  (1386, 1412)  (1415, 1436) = 7.3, 157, 133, 139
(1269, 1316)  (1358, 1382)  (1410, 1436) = 4.3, 156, 129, 140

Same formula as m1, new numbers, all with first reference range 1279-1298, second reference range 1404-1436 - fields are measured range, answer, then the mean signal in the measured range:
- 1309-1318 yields -0.19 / 173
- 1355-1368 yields 0.17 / 116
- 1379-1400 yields 0.27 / 101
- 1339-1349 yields 0.21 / 114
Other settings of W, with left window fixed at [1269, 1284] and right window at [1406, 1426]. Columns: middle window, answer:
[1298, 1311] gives -3.5 ch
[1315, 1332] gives -1.1 ch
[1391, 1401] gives 1.8 ch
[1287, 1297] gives -1.2 ch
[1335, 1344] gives 1.0 ch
